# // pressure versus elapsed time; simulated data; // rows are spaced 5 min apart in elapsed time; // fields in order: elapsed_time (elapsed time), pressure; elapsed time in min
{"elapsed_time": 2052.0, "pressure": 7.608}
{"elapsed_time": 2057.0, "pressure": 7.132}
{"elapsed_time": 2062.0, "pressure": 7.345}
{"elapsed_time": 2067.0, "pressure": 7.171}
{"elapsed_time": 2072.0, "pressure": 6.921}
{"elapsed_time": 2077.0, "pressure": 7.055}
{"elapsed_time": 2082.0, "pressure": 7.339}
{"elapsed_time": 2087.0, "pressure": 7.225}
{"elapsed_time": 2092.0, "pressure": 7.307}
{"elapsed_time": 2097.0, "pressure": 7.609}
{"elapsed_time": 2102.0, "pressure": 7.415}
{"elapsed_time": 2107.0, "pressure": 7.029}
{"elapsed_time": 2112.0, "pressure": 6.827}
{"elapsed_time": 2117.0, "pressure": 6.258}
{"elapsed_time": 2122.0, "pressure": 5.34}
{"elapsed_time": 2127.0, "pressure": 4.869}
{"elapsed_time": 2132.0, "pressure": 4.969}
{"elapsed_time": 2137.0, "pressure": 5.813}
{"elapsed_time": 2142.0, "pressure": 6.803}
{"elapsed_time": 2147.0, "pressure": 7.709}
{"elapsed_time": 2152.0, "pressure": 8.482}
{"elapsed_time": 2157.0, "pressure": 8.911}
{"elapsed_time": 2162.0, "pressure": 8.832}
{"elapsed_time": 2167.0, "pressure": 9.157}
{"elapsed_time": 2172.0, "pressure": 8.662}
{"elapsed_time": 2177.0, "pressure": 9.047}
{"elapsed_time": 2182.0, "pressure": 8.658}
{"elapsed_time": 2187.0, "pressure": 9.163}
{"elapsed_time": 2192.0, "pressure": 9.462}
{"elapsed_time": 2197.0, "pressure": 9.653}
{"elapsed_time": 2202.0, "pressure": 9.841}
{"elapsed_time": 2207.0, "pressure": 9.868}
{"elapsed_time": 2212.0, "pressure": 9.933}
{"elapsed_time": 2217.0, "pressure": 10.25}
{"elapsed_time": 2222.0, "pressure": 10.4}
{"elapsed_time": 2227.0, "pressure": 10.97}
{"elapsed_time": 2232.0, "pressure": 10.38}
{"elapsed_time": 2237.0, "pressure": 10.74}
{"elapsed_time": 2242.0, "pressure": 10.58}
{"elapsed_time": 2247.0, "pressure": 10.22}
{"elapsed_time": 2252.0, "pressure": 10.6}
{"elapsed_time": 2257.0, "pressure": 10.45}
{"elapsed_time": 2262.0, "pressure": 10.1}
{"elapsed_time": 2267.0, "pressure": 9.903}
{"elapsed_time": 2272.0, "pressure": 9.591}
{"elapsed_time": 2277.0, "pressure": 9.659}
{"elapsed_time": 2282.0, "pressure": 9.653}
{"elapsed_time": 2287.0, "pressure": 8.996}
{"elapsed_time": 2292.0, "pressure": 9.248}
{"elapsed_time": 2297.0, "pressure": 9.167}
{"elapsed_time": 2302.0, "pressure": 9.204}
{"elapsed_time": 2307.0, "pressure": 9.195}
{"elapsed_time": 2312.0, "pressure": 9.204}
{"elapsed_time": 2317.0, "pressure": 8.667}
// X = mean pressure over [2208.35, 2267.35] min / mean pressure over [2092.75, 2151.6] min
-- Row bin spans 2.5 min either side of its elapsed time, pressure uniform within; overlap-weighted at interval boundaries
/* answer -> 1.59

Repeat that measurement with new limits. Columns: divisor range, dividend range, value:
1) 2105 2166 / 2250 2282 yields 1.46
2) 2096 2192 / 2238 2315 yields 1.30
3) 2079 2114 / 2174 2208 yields 1.29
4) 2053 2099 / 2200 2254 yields 1.43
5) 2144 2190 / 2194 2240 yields 1.17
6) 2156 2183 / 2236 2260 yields 1.18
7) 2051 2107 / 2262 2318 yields 1.29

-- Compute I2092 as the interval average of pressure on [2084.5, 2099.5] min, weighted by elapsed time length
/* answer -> 7.38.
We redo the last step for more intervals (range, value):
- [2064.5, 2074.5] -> 7.05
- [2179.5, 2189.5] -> 8.91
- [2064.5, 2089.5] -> 7.14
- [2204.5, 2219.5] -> 10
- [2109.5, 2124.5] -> 6.14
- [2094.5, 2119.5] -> 7.03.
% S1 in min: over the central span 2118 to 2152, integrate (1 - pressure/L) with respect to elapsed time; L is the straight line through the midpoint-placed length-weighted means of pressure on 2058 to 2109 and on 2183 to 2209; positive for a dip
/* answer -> 9.0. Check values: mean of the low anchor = 7.24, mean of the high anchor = 9.54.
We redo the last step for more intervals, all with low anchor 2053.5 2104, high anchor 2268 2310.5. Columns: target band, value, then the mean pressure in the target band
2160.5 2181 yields -1.8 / 8.91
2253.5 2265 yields -1.6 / 10.3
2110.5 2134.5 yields 6.5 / 5.6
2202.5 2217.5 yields -2.4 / 9.96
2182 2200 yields -2.1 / 9.33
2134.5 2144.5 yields 2.0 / 6.31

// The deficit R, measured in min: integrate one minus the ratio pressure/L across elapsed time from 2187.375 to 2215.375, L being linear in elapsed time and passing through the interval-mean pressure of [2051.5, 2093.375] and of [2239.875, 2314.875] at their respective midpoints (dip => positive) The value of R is -3.0 min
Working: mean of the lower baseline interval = 7.21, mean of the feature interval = 9.72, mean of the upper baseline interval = 9.71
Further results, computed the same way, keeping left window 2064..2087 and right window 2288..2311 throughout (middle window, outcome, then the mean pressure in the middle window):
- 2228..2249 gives -4.6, 10.5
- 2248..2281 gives -4.4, 10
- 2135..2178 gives -1.4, 8.15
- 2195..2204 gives -1.6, 9.75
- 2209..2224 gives -3.1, 10.2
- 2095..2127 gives 3.7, 6.59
